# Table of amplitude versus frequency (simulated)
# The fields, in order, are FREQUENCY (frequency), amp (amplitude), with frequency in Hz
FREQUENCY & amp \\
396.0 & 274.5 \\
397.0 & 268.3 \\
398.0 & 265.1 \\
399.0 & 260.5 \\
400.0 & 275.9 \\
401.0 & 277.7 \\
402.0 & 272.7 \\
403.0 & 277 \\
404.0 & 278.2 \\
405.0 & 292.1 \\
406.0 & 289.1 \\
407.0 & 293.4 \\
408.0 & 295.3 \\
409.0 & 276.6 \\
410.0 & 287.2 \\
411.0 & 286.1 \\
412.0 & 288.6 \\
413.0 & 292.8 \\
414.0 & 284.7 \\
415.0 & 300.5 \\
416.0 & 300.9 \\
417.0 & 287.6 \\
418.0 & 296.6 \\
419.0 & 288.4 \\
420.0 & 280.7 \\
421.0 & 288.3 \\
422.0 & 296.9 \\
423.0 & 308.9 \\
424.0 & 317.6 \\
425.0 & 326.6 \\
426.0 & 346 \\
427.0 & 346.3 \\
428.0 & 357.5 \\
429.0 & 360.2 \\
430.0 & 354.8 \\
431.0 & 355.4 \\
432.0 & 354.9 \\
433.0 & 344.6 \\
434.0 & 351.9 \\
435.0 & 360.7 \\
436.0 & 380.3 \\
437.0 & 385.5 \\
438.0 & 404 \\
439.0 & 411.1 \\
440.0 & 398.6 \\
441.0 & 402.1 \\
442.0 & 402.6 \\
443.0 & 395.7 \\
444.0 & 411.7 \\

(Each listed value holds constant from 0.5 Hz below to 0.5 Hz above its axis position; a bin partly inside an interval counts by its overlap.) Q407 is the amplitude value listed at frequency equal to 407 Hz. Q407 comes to 293.4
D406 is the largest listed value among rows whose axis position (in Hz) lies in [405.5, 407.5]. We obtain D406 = 293.4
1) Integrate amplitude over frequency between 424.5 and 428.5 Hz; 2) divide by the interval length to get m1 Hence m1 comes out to 344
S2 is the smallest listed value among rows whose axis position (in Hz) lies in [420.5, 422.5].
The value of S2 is 288.3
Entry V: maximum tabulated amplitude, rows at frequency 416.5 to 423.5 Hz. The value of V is 308.9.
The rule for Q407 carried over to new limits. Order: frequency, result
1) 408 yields 295.3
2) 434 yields 351.9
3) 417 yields 287.6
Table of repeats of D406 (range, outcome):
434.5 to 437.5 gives 385.5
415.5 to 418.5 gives 300.9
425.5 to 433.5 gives 360.2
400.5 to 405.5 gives 292.1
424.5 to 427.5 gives 346.3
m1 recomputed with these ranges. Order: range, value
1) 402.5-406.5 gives 284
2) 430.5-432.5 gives 355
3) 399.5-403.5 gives 276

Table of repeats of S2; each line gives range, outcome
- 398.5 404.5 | 260.5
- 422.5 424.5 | 308.9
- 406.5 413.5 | 276.6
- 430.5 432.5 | 354.9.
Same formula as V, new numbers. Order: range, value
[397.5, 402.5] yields 277.7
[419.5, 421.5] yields 288.3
